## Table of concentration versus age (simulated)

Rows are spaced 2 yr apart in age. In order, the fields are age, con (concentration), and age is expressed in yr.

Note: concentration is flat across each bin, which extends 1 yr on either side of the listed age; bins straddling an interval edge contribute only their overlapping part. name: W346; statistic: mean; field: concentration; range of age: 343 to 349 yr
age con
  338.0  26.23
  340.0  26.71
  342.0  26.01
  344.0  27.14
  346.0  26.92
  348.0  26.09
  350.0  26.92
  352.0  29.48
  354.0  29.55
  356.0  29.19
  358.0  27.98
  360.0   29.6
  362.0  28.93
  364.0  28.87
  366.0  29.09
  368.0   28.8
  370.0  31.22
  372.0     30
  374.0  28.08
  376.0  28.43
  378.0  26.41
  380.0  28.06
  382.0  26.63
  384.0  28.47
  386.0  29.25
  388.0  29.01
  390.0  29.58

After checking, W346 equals 26.7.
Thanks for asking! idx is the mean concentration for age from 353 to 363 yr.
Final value 29.1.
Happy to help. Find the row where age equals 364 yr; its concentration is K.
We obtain 28.87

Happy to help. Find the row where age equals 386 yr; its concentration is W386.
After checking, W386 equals 29.25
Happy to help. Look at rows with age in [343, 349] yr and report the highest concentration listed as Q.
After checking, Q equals 27.14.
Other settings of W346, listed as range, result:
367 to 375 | 29.5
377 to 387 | 27.8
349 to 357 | 28.8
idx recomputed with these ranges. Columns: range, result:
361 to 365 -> 28.9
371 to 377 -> 28.8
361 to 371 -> 29.4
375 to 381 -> 27.6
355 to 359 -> 28.6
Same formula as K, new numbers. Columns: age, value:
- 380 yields 28.06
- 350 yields 26.92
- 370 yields 31.22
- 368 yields 28.8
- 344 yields 27.14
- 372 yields 30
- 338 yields 26.23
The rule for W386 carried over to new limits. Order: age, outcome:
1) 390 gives 29.58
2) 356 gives 29.19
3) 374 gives 28.08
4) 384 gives 28.47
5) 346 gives 26.92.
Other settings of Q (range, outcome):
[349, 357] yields 29.55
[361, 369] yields 29.09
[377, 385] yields 28.47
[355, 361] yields 29.6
